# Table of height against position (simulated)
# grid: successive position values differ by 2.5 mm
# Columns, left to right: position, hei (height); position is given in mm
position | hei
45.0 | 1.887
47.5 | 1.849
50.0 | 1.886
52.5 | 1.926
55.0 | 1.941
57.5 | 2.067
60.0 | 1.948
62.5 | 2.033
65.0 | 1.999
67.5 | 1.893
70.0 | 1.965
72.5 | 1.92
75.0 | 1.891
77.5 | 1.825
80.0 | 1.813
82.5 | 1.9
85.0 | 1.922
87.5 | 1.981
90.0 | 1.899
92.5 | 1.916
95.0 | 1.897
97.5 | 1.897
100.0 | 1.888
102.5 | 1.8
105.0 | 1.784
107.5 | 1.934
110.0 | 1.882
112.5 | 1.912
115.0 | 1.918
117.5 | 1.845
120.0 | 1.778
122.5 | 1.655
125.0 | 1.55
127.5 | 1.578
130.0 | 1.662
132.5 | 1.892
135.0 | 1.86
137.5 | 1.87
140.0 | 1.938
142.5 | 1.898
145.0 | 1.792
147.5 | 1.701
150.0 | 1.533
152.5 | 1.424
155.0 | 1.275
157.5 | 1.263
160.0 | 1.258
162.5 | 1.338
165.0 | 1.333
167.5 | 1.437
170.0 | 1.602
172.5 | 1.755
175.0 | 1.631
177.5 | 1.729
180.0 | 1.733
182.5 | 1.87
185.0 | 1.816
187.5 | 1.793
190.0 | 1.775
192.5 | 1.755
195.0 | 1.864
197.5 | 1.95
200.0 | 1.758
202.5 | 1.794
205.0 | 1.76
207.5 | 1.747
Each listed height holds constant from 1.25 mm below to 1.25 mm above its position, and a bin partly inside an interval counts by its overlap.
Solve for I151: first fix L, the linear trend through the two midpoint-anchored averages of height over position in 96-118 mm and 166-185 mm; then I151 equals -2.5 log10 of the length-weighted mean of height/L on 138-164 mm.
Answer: 0.14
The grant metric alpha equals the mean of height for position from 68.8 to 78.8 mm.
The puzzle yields 1.9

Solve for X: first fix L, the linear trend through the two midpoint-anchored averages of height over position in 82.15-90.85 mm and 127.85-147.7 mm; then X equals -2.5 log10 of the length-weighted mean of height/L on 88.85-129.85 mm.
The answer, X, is 0.04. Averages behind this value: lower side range 1.93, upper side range 1.82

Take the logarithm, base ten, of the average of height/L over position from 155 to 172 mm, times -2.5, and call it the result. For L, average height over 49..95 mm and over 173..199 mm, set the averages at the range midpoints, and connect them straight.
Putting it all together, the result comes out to 0.30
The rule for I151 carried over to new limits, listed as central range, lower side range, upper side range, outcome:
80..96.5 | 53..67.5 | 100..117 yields 0.005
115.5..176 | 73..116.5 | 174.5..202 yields 0.134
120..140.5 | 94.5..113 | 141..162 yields -0.047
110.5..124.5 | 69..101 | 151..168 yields -0.098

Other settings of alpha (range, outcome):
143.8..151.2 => 1.68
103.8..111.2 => 1.87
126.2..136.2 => 1.75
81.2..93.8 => 1.92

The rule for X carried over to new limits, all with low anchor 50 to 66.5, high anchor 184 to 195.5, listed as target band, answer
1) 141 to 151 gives 0.07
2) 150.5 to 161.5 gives 0.36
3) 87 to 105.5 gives 0.02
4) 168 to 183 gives 0.07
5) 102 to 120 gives 0.02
